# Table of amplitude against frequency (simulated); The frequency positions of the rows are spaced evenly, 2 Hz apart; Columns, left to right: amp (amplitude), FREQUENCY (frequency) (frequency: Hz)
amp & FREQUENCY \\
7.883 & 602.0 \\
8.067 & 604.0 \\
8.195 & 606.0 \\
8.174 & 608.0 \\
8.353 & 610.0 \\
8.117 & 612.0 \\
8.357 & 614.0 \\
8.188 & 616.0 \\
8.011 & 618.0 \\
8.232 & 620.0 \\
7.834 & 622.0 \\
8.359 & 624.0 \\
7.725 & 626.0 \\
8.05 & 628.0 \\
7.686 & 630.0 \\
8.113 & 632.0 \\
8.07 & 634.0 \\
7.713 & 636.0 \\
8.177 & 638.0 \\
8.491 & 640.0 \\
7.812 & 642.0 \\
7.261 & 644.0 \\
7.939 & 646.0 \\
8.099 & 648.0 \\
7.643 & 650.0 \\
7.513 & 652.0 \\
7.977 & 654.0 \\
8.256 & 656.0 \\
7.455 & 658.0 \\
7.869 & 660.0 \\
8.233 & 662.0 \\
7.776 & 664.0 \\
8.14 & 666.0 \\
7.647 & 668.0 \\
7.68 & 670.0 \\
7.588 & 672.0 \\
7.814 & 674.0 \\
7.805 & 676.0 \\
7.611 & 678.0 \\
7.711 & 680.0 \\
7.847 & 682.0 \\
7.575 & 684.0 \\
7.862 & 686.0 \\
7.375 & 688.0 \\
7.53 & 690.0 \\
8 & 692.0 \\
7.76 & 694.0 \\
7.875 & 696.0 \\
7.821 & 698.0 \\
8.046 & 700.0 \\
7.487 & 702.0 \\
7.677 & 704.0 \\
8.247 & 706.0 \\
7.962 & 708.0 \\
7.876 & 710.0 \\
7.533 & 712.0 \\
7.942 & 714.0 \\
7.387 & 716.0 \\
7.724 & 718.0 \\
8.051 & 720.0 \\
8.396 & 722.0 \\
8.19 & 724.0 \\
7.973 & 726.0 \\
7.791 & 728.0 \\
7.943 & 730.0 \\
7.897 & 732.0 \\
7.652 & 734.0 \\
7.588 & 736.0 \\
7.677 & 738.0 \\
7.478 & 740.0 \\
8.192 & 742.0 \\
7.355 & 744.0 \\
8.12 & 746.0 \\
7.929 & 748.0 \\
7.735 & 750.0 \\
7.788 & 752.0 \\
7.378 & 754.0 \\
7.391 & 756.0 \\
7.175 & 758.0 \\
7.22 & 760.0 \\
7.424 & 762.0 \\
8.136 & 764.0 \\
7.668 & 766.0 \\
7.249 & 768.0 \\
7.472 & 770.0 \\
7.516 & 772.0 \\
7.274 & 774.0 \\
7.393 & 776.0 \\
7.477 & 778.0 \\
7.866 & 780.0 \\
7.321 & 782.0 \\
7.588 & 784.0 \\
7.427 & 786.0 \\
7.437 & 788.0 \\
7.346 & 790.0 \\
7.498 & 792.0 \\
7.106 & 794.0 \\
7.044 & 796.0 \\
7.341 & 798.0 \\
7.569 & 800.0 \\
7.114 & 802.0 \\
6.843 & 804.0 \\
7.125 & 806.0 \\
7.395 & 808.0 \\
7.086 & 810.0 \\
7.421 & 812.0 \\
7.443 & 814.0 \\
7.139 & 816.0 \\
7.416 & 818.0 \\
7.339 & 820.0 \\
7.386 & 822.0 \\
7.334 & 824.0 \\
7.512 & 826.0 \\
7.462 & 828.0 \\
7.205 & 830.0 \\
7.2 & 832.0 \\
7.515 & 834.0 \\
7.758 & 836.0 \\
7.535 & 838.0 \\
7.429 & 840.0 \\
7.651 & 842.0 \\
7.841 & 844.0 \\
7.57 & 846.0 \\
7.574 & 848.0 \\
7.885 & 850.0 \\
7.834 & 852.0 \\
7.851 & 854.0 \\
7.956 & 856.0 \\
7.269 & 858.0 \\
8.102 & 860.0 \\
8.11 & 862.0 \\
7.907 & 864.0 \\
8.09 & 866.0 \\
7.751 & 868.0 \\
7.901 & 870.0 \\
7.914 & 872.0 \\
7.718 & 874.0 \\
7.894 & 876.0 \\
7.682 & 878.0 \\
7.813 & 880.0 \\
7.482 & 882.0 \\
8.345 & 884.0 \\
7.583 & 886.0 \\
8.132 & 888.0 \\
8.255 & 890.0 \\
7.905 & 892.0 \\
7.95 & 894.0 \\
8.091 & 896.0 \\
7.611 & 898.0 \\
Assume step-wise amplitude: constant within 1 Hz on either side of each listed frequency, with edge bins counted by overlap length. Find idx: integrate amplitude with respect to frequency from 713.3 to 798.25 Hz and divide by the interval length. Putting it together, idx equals 7.62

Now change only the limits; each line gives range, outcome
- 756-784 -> 7.48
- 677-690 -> 7.65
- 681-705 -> 7.74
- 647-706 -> 7.79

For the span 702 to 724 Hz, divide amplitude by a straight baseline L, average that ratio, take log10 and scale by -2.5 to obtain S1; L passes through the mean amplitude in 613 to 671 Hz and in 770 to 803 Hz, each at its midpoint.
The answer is -0.03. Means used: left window 7.94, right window 7.4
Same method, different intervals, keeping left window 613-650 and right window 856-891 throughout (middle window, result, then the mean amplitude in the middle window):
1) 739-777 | 0.05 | 7.57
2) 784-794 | 0.07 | 7.41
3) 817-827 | 0.07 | 7.4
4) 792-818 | 0.10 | 7.24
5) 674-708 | 0.03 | 7.77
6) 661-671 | 0.01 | 7.9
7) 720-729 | -0.02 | 8.08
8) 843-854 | 0.02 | 7.75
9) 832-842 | 0.05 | 7.53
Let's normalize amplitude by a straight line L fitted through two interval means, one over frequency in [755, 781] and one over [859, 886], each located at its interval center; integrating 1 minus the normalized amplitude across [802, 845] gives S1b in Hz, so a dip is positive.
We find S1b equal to 1.8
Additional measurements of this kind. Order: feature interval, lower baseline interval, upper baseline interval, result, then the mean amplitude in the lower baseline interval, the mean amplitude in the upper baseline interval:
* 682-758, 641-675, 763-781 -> -1.1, 7.81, 7.56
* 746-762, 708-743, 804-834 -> 0.3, 7.84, 7.31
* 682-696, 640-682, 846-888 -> 0.2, 7.81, 7.83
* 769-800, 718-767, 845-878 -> 1.5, 7.76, 7.83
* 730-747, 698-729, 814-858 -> 0.1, 7.88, 7.53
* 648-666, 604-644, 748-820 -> 0.1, 8.07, 7.4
